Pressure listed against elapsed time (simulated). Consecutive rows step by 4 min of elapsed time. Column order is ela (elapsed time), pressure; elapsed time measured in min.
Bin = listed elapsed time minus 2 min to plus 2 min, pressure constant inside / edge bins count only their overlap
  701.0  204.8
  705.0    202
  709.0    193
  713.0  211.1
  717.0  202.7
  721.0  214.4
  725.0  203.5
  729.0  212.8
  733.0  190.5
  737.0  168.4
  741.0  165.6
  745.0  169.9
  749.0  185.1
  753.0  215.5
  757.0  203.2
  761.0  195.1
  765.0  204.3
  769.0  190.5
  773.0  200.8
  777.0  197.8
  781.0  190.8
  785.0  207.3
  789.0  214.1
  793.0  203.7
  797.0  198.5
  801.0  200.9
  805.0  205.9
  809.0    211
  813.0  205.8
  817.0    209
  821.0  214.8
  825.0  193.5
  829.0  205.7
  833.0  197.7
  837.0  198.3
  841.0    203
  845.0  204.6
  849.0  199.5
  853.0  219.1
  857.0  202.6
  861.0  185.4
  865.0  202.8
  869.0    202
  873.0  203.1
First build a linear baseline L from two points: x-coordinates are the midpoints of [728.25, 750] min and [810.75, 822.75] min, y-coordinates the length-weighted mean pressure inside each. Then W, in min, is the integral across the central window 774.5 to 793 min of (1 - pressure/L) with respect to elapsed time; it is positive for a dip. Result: -0.5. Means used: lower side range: 180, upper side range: 210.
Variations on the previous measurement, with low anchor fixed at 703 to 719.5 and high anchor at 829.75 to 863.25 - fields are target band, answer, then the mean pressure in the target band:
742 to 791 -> 1.19 min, 197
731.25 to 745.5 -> 2.02 min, 174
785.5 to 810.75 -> -0.48 min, 206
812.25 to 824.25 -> -0.41 min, 209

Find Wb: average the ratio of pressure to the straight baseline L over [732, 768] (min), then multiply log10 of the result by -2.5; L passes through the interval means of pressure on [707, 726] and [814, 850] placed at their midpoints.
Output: 0.087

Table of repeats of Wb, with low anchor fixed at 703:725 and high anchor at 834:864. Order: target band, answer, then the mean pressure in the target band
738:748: 0.20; 170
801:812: -0.02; 207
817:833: -0.01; 204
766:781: 0.04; 196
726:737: 0.05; 196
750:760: -0.01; 206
